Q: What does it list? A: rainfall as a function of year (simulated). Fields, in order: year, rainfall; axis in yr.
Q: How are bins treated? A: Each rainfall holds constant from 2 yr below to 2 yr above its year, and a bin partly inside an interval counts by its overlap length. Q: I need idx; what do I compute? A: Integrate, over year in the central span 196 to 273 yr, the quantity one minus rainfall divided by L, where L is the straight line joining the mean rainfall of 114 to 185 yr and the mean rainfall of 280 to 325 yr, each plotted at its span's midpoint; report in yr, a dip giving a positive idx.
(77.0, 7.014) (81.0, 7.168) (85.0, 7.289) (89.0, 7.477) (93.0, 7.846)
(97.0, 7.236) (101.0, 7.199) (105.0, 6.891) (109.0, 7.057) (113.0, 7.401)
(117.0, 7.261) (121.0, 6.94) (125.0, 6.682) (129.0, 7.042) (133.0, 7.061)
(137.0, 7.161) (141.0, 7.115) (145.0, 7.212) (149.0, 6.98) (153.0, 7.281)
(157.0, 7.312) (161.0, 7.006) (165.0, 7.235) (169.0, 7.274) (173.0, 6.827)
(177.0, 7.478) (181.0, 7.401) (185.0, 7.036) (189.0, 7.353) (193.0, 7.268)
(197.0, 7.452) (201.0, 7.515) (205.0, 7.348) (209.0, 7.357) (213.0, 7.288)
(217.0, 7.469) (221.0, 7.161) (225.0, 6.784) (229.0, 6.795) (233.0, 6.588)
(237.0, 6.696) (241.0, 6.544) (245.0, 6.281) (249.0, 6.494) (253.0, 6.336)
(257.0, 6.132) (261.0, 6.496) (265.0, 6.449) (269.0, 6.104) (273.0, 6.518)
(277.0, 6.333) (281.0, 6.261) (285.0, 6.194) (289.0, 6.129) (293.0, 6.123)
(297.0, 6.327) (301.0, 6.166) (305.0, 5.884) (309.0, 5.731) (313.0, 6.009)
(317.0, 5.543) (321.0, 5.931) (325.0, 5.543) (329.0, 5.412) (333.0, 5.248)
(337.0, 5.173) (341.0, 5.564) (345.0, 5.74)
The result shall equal -3.3 yr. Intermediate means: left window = 7.13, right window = 6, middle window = 6.79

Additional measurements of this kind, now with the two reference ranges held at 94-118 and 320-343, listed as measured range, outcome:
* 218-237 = -1.79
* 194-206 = -1.78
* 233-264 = -1.71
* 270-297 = -1.99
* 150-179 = -1.92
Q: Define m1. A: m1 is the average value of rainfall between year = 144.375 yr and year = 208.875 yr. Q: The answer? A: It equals 7.25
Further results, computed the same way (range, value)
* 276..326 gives 6.02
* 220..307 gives 6.39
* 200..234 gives 7.15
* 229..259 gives 6.46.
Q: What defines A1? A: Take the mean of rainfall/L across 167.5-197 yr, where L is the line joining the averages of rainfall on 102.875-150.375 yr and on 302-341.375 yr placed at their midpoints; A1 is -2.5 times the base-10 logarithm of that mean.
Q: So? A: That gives -0.09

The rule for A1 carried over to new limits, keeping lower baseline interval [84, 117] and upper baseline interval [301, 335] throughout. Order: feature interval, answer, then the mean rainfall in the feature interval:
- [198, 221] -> -0.14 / 7.38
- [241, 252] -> -0.03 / 6.41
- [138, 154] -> -0.03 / 7.14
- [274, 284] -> -0.06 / 6.31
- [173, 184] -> -0.09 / 7.29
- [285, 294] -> -0.04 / 6.14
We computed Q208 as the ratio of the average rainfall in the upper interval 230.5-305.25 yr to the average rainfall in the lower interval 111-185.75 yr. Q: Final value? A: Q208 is 0.9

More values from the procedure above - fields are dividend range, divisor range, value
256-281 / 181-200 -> 0.87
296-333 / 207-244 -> 0.83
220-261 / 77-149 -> 0.92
